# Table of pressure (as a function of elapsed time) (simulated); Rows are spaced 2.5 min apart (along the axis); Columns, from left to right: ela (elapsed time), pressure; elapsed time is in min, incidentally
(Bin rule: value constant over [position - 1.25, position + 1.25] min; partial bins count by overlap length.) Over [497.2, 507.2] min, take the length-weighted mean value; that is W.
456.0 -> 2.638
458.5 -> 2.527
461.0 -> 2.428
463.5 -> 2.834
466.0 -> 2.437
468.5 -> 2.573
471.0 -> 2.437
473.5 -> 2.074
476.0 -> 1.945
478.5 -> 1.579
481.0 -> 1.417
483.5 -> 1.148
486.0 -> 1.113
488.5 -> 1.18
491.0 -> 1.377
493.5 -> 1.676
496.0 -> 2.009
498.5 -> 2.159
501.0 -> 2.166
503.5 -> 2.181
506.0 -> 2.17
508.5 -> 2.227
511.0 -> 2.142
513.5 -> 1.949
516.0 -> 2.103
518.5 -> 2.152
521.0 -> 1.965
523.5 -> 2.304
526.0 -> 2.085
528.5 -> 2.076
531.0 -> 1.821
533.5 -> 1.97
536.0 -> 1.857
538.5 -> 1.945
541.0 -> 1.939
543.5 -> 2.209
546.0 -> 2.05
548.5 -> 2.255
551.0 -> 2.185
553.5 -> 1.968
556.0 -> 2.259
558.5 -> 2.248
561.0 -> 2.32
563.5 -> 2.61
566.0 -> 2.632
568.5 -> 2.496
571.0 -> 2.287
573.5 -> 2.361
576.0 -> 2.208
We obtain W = 2.17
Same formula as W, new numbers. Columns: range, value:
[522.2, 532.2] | 2.07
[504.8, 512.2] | 2.18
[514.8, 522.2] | 2.07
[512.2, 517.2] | 2.03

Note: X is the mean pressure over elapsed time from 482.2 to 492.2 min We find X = 1.2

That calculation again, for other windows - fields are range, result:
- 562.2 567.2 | 2.62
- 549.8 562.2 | 2.2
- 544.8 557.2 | 2.14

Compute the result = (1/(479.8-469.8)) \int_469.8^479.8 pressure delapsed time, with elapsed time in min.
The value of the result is 2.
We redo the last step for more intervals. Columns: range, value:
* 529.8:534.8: 1.9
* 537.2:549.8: 2.08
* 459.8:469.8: 2.57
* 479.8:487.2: 1.23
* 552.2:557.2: 2.11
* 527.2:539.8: 1.93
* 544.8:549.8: 2.15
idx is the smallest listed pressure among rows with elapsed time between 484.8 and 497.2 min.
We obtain 1.113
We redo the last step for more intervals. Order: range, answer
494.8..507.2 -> 2.009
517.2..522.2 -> 1.965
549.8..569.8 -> 1.968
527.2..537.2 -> 1.821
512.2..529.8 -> 1.949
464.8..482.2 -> 1.417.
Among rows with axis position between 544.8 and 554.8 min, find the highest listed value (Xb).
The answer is 2.255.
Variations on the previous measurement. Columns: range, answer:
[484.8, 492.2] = 1.377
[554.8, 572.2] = 2.632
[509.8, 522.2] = 2.152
